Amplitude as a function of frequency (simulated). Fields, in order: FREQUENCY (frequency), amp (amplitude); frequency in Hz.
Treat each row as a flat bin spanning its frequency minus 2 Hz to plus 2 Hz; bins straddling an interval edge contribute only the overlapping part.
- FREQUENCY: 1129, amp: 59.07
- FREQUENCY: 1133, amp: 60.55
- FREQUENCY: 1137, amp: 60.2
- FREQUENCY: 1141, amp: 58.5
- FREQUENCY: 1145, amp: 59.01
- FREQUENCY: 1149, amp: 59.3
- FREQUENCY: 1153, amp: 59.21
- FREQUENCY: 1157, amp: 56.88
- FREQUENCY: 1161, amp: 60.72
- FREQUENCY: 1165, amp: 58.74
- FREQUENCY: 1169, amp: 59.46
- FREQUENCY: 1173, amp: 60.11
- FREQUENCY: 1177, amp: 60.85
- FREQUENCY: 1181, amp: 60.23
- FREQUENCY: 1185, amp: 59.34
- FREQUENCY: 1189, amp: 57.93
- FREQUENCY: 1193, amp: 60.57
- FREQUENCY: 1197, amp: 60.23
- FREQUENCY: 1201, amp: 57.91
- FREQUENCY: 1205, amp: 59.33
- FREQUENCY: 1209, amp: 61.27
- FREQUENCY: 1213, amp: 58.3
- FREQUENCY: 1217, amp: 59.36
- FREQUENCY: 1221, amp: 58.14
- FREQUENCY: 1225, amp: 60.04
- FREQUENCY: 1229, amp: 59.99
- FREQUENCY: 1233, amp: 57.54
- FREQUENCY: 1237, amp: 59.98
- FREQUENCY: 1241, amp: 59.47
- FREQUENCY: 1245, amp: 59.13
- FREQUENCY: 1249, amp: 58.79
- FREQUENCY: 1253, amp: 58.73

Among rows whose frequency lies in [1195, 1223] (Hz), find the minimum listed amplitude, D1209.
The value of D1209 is 57.91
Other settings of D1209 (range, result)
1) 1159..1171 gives 58.74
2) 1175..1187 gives 59.34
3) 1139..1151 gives 58.5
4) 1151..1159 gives 56.88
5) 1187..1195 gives 57.93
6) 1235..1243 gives 59.47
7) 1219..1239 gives 57.54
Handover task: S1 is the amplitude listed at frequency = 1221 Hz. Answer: 58.14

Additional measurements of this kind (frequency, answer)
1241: 59.47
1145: 59.01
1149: 59.3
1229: 59.99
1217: 59.36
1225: 60.04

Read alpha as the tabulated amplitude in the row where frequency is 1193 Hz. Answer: 60.57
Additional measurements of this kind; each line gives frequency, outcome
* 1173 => 60.11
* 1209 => 61.27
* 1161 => 60.72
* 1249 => 58.79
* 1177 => 60.85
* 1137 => 60.2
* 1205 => 59.33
